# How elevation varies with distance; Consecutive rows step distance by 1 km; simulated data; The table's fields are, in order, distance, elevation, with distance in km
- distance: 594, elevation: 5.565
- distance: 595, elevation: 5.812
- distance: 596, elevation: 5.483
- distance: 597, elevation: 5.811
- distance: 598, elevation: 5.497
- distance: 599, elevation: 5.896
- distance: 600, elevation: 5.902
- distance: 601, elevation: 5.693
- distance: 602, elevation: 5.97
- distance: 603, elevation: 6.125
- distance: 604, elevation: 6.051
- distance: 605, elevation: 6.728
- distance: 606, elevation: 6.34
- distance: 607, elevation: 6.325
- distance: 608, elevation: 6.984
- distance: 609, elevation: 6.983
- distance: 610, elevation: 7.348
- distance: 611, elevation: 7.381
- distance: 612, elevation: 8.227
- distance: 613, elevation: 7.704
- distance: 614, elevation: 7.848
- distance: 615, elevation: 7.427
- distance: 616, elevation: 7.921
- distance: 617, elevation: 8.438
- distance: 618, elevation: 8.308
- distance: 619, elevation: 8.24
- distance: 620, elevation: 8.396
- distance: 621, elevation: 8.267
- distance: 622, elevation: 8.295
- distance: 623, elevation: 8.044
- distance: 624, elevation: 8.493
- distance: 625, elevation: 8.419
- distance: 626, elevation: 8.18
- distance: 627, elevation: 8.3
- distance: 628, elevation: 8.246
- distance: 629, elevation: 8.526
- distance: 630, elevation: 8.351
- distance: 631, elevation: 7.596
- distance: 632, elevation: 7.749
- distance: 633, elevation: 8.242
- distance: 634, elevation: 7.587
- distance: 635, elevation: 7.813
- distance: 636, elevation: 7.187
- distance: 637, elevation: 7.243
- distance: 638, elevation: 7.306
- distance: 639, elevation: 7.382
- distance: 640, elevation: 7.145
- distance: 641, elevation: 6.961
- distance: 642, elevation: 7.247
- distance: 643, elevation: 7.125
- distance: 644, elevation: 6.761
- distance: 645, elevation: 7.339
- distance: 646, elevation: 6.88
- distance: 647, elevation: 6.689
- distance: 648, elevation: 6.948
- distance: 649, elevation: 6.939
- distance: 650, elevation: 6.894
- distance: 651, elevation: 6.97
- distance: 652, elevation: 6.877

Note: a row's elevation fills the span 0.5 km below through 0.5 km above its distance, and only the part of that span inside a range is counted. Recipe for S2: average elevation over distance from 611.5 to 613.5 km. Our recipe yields 7.97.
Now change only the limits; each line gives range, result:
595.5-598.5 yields 5.6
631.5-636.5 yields 7.72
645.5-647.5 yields 6.78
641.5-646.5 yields 7.07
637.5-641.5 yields 7.2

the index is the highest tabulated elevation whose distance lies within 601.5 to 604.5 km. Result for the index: 6.125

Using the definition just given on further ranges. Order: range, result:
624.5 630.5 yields 8.526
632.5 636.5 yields 8.242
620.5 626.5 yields 8.493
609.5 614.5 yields 8.227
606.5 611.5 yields 7.381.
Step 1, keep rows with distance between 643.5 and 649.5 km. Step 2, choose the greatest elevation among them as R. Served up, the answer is 7.339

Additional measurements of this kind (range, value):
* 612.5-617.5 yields 8.438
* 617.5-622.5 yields 8.396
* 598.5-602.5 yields 5.97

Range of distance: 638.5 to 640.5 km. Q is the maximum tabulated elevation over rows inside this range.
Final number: 7.382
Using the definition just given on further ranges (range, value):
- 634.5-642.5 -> 7.813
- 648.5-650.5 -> 6.939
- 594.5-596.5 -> 5.812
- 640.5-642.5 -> 7.247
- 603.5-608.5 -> 6.984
